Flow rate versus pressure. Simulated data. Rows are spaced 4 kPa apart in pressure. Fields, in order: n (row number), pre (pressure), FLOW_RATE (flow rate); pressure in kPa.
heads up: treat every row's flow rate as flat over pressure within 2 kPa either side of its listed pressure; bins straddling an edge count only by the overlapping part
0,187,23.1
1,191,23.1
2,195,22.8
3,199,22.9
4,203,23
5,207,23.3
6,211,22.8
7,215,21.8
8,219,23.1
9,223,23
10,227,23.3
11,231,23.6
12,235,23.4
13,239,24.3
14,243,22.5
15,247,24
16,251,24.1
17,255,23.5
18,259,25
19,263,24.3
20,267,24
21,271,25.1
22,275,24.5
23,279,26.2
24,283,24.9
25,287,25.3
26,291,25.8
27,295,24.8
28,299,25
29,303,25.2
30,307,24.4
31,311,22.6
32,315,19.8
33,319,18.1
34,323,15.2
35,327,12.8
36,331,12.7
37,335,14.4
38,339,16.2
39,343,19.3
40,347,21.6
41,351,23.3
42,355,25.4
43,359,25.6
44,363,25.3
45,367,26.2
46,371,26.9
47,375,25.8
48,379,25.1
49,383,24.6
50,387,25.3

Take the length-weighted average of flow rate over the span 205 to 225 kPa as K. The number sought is 22.8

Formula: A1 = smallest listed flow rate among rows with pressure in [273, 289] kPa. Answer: 24.5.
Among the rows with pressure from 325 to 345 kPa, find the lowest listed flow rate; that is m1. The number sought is 12.7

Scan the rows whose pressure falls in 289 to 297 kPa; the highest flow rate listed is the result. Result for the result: 25.8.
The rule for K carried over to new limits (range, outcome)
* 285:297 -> 25.3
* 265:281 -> 25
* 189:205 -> 23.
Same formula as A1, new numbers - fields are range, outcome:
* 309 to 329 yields 12.8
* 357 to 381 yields 25.1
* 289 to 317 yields 19.8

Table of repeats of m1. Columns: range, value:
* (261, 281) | 24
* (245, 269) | 23.5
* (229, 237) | 23.4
